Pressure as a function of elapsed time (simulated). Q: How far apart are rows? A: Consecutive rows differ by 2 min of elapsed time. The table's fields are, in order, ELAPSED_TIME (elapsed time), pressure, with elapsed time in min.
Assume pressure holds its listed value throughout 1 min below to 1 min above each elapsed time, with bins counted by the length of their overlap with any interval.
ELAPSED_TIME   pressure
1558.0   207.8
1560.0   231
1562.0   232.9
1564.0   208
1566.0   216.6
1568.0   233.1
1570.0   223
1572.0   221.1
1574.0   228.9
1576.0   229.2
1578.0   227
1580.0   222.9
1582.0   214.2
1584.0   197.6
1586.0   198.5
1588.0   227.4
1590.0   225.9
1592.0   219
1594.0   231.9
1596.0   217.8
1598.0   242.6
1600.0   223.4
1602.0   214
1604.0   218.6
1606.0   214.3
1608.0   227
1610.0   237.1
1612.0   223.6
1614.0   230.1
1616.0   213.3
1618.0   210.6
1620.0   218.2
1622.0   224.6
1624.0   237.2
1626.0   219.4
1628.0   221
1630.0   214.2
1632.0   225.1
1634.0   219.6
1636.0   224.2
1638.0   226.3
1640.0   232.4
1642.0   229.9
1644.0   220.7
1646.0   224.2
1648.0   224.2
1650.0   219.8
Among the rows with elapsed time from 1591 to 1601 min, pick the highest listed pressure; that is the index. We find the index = 242.6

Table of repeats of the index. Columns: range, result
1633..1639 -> 226.3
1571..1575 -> 228.9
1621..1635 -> 237.2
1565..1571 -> 233.1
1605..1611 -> 237.1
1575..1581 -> 229.2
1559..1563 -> 232.9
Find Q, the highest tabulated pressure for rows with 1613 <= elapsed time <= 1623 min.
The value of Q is 230.1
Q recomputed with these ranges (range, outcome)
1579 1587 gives 222.9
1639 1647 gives 232.4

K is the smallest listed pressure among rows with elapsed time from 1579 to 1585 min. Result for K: 197.6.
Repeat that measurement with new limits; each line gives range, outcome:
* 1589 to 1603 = 214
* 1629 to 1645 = 214.2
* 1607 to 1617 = 213.3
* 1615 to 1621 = 210.6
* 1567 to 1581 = 221.1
